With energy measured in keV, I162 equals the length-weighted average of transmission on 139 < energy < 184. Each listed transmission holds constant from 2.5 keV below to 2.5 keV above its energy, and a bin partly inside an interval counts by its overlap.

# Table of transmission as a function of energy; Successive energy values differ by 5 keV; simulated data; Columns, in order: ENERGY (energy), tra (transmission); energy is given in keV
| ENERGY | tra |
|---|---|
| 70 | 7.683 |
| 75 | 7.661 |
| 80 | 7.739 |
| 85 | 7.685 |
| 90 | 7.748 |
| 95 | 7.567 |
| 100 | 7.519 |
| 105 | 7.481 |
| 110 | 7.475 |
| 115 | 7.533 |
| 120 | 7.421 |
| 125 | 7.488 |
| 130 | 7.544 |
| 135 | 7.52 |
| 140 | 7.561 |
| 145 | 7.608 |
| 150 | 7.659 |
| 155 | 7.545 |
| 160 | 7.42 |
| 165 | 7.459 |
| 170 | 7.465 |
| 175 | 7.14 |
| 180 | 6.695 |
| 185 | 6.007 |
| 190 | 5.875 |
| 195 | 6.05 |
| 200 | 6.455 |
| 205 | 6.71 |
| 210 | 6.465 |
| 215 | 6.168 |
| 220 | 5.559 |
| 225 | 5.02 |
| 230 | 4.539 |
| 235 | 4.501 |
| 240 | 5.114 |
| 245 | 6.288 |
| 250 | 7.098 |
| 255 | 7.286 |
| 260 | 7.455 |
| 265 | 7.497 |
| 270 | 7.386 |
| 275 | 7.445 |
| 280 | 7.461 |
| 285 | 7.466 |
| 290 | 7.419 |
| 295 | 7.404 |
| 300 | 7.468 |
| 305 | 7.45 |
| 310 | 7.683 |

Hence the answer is 7.34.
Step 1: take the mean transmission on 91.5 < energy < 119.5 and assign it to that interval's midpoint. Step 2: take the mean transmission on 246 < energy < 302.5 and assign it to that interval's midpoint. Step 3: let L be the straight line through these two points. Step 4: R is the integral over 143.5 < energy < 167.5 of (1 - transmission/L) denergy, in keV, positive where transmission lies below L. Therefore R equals -0.20 keV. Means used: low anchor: 7.52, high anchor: 7.37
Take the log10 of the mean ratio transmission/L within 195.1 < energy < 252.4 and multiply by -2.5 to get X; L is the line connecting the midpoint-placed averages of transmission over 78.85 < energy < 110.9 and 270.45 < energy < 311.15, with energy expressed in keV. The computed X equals 0.28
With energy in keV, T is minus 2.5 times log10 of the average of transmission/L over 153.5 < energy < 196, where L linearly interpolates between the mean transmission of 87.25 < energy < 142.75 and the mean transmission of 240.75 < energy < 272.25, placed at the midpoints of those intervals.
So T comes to 0.07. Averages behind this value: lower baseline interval 7.53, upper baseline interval 7.05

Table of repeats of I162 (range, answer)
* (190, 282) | 6.34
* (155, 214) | 6.73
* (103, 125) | 7.48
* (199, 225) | 6.14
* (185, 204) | 6.16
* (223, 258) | 5.73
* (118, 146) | 7.52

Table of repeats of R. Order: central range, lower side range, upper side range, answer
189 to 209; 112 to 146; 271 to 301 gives 3.1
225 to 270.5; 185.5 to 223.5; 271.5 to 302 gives 4.1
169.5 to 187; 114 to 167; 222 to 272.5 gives 0.7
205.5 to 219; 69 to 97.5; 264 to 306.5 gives 2.2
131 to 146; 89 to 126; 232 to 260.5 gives -0.7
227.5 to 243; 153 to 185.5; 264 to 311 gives 5.4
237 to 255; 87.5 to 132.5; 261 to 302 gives 2.9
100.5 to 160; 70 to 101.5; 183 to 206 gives -4.0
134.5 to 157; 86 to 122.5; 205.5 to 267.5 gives -1.6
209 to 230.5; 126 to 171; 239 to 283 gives 4.9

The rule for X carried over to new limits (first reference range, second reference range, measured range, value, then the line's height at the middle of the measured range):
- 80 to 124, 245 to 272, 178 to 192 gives 0.19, 7.39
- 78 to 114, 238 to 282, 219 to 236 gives 0.41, 7.13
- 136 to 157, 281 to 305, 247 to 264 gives 0.03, 7.48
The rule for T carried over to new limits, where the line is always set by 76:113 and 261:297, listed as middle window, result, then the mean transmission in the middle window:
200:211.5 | 0.14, 6.57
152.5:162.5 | 0.01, 7.48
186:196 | 0.25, 5.96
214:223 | 0.28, 5.77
